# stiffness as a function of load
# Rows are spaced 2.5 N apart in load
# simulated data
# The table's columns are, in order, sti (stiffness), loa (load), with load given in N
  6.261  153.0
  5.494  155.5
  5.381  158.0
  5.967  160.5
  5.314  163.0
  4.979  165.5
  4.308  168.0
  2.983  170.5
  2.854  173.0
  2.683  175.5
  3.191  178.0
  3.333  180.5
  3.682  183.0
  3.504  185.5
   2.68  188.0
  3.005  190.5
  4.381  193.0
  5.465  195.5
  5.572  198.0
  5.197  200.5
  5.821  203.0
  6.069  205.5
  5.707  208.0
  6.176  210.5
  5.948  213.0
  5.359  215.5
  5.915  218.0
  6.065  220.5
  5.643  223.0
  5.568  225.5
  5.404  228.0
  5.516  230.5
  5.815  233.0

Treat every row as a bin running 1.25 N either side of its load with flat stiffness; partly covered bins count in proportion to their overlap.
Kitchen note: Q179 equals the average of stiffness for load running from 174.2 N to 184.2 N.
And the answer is 3.22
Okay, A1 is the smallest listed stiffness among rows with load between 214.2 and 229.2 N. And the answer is 5.359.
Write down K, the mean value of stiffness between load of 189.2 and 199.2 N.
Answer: 4.59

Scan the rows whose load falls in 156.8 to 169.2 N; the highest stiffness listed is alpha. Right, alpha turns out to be 5.967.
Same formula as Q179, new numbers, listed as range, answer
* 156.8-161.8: 5.67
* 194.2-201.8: 5.41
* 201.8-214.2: 5.94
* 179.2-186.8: 3.5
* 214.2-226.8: 5.71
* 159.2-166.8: 5.41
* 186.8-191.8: 2.86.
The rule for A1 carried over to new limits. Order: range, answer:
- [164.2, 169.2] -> 4.308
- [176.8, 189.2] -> 2.68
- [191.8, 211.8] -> 4.381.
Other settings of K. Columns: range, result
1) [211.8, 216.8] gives 5.65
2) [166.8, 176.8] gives 3.2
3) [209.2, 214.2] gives 6.06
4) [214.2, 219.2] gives 5.64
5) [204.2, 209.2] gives 5.89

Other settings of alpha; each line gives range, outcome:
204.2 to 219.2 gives 6.176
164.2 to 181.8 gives 4.979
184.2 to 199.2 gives 5.572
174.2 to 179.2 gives 3.191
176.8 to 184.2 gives 3.682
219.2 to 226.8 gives 6.065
